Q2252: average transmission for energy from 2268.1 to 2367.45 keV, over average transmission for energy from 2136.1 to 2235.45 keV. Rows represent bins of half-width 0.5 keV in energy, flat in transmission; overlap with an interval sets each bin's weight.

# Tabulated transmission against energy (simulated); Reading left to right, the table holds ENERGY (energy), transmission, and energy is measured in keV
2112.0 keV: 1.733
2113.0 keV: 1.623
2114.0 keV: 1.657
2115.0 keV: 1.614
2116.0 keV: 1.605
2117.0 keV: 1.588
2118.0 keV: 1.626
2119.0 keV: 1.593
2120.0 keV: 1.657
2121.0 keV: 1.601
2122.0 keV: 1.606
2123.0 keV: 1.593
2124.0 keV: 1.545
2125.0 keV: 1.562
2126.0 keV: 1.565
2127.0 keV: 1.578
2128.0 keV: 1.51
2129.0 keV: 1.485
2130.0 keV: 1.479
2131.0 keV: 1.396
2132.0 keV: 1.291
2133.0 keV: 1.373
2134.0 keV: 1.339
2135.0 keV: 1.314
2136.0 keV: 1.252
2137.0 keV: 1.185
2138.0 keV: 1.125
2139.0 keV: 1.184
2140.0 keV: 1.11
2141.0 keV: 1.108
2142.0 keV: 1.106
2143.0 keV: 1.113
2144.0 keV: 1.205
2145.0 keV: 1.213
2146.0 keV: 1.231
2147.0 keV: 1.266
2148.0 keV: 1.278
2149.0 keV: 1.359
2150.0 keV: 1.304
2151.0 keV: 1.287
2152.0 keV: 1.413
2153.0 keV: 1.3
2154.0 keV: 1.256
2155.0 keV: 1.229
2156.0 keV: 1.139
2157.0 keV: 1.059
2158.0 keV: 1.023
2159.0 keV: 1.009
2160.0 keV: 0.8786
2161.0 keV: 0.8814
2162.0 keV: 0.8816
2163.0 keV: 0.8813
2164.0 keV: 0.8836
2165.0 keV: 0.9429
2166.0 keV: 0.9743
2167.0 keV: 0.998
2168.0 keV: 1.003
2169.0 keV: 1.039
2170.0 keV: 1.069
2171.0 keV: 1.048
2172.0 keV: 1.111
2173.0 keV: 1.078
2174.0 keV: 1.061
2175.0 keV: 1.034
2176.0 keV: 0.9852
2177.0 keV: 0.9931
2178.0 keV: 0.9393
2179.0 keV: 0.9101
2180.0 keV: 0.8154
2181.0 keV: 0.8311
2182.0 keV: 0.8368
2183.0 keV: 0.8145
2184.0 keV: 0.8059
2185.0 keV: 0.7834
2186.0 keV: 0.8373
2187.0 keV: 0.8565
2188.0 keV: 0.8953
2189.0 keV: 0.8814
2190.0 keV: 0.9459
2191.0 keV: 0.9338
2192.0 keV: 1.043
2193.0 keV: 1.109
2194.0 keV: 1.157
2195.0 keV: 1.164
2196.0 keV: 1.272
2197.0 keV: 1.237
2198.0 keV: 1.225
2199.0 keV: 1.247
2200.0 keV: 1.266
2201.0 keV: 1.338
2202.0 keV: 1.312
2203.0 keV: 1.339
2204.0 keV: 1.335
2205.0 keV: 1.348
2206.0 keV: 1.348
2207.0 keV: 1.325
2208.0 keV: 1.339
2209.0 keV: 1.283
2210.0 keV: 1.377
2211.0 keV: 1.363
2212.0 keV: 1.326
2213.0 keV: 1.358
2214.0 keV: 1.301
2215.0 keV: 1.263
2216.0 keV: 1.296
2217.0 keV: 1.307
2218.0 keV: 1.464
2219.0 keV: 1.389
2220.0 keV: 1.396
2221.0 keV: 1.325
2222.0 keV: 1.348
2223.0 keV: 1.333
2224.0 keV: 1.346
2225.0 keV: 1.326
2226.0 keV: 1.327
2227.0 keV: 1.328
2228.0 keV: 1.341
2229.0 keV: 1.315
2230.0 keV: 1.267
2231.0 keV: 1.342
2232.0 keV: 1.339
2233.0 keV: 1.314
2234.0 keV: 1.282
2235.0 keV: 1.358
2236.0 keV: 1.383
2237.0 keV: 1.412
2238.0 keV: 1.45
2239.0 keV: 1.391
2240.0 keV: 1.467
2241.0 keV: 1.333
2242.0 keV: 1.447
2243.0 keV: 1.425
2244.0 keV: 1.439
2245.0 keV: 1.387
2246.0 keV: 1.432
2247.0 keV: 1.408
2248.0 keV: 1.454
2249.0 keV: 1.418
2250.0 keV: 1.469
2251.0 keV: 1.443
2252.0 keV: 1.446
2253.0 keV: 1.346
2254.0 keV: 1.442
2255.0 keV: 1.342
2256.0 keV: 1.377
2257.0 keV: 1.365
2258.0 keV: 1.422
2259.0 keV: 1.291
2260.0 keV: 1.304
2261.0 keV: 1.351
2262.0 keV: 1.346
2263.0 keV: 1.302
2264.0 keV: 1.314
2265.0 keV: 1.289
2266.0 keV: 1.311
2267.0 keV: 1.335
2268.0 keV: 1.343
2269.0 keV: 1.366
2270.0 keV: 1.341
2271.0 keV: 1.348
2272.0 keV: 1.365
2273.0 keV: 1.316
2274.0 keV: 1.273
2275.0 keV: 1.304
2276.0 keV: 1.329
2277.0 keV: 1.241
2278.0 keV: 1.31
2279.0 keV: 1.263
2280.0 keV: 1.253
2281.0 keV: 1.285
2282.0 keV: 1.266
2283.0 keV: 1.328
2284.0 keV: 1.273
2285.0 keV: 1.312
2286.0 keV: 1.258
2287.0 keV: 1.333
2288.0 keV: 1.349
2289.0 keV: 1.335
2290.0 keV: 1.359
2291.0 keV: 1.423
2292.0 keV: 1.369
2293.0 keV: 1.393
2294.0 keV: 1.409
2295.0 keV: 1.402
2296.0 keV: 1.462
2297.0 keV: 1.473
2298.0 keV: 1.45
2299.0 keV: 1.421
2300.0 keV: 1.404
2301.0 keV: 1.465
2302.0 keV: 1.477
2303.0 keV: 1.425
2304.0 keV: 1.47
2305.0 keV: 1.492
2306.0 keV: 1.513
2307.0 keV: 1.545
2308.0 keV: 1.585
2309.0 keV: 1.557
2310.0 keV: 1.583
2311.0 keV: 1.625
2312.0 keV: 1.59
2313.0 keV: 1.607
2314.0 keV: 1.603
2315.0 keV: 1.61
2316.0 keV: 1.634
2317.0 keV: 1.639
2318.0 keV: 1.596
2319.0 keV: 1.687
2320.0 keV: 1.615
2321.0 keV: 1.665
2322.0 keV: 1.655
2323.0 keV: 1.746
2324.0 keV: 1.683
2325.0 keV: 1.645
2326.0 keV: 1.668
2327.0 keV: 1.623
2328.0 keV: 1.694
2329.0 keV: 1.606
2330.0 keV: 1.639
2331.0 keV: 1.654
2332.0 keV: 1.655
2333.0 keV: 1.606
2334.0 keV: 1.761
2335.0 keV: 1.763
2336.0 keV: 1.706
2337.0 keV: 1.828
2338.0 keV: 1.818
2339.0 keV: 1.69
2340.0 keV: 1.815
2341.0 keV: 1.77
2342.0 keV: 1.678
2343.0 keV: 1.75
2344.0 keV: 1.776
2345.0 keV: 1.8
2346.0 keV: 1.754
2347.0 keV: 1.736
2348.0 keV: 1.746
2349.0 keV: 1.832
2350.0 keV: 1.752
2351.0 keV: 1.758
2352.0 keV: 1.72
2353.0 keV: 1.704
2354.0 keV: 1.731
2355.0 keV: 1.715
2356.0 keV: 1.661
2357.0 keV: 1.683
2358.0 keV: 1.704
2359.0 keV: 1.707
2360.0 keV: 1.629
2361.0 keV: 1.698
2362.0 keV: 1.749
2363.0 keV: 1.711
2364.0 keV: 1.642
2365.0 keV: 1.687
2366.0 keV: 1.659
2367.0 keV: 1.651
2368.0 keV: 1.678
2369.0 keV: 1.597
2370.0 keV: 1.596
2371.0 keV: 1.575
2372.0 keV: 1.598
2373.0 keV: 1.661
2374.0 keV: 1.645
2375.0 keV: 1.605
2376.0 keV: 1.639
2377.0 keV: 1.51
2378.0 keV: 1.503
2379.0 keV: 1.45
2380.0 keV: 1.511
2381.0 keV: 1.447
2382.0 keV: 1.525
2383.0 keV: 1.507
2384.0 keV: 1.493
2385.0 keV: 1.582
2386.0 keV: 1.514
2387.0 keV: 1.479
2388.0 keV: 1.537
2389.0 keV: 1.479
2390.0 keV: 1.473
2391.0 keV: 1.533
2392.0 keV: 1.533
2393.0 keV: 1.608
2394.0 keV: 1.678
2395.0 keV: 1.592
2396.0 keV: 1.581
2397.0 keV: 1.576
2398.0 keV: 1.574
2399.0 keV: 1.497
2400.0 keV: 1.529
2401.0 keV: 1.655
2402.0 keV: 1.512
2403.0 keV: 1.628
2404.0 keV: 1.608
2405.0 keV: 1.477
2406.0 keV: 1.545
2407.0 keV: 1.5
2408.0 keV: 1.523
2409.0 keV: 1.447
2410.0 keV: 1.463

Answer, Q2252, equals 1.35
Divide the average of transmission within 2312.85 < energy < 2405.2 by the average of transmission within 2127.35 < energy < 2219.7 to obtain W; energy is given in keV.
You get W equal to 1.4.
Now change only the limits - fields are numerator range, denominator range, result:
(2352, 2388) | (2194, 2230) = 1.22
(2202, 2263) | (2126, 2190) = 1.23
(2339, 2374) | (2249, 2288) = 1.28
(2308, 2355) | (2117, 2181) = 1.40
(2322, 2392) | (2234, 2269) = 1.20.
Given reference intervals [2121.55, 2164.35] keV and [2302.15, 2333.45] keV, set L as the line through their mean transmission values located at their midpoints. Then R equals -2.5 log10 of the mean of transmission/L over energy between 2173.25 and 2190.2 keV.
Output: 0.43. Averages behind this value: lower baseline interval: 1.25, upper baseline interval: 1.61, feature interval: 0.897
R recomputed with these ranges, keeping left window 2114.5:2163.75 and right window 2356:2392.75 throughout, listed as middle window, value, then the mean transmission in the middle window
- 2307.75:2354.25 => -0.10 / 1.69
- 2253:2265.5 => 0.08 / 1.35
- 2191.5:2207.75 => 0.10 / 1.26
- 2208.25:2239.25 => 0.05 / 1.34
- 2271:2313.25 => 0.07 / 1.4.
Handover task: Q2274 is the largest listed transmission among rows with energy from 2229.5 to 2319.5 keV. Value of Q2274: 1.687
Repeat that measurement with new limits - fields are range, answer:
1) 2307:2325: 1.746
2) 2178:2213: 1.377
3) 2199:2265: 1.469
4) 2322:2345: 1.828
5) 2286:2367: 1.832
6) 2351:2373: 1.758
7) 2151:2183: 1.413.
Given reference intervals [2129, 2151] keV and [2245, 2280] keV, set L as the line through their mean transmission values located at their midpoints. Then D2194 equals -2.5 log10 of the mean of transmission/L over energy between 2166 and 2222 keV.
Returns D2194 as 0.15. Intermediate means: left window 1.26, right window 1.35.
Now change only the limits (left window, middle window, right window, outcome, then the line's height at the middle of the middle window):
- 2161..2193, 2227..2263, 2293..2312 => -0.120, 1.24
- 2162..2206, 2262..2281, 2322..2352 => 0.093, 1.43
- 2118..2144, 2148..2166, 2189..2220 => 0.215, 1.34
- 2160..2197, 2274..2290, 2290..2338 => 0.108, 1.43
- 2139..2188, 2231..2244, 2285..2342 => -0.065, 1.3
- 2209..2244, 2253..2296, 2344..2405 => 0.083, 1.44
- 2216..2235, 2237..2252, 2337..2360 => -0.020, 1.4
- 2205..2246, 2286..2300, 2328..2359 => 0.128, 1.57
